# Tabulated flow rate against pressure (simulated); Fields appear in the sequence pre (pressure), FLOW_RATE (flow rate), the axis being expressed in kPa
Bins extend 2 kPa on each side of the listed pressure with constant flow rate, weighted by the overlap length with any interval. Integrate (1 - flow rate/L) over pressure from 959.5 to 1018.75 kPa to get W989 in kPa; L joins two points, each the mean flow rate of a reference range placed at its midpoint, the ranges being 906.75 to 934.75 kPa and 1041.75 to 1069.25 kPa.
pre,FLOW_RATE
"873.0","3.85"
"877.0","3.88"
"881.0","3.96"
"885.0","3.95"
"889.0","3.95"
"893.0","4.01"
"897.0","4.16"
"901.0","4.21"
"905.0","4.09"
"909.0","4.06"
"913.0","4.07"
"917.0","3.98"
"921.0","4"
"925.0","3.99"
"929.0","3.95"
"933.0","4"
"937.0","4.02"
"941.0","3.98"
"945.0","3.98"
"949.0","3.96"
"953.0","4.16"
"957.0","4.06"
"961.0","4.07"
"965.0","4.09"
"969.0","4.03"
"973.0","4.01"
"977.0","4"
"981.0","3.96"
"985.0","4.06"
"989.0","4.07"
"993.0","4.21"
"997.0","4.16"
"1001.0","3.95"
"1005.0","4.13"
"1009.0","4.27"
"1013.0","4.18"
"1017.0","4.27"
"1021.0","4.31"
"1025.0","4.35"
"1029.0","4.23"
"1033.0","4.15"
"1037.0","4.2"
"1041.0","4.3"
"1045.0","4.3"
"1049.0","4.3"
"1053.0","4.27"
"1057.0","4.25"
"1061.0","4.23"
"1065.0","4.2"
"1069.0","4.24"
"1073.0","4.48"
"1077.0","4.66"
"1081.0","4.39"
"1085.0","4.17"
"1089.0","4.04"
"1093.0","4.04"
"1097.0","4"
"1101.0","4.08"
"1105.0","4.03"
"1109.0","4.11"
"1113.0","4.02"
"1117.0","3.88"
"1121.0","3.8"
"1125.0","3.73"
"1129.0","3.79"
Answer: 0.6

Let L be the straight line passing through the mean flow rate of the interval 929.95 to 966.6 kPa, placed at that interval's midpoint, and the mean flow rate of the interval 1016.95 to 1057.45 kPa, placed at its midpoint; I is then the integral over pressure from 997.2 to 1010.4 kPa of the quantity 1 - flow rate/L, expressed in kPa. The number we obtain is 0.2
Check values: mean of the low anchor 4.03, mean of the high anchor 4.27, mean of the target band 4.12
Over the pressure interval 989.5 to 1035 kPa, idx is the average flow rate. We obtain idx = 4.2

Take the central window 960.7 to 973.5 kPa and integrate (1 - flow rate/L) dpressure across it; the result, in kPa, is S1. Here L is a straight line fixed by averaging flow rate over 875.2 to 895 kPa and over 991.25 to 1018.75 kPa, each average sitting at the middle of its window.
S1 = 0.1 kPa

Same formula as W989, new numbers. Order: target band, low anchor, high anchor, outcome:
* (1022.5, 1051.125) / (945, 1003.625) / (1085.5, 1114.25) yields -1.5 kPa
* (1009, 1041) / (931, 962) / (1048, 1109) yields -0.8 kPa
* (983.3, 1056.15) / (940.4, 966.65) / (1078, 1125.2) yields -2.9 kPa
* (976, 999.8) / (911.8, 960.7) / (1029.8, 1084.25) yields 0.4 kPa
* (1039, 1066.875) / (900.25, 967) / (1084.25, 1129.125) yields -1.9 kPa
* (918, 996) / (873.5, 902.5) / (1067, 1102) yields 1.0 kPa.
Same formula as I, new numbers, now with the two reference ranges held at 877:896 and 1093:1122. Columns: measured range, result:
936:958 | -0.27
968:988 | -0.17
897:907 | -0.46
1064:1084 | -2.00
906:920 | -0.23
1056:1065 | -0.54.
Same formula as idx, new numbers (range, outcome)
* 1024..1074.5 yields 4.27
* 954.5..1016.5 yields 4.09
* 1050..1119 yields 4.18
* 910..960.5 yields 4.02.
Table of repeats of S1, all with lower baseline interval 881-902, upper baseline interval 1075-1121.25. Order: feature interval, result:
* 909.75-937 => 0.3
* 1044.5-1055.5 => -0.5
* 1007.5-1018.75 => -0.4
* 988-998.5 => -0.2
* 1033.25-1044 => -0.4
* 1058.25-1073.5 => -0.6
